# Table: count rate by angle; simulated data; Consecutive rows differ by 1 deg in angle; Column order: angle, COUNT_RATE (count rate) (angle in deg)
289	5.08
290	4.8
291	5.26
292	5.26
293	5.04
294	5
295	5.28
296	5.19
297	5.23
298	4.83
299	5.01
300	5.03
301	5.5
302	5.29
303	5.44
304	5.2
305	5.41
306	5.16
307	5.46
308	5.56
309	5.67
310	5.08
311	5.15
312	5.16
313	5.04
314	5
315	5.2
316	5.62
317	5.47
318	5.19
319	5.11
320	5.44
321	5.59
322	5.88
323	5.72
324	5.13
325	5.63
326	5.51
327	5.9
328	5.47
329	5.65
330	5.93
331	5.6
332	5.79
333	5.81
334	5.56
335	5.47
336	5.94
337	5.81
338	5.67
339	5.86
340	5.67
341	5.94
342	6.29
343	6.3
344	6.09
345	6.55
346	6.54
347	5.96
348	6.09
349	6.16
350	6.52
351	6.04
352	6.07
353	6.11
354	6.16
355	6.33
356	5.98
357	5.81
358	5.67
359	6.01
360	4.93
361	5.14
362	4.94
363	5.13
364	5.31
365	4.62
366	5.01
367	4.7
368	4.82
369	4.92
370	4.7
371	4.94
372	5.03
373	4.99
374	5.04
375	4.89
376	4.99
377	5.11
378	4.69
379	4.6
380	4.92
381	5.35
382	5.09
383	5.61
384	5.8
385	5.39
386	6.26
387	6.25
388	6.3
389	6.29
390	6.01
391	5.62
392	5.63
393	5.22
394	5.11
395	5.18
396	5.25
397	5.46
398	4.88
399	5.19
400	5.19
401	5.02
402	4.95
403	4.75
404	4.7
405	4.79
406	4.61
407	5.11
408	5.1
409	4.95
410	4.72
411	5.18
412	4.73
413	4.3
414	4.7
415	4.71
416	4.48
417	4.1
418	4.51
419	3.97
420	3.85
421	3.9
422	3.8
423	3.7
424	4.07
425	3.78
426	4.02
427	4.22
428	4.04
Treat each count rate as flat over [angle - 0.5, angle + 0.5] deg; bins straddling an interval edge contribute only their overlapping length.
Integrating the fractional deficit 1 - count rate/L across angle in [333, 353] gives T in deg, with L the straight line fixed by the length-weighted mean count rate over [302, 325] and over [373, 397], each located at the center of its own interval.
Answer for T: -2.4 deg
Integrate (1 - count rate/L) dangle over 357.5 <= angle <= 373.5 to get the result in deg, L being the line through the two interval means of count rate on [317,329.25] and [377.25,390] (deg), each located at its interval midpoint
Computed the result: 1.4 deg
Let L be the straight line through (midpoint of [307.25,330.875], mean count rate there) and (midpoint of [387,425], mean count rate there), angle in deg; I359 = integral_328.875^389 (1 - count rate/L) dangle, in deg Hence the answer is -4.7 deg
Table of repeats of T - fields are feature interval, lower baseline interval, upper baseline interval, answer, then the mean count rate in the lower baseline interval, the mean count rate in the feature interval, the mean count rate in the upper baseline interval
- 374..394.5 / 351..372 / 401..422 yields -1.8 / 5.37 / 5.45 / 4.6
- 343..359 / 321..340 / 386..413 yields -1.7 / 5.68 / 6.14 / 5.24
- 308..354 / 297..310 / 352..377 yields -3.9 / 5.29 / 5.72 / 5.27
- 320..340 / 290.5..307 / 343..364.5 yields -0.3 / 5.2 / 5.67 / 5.89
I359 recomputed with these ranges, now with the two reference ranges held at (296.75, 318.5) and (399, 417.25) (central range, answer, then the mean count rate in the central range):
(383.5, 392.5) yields -1.94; 5.95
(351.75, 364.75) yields -1.56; 5.63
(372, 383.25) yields -0.16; 5.01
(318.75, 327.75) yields -0.64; 5.56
